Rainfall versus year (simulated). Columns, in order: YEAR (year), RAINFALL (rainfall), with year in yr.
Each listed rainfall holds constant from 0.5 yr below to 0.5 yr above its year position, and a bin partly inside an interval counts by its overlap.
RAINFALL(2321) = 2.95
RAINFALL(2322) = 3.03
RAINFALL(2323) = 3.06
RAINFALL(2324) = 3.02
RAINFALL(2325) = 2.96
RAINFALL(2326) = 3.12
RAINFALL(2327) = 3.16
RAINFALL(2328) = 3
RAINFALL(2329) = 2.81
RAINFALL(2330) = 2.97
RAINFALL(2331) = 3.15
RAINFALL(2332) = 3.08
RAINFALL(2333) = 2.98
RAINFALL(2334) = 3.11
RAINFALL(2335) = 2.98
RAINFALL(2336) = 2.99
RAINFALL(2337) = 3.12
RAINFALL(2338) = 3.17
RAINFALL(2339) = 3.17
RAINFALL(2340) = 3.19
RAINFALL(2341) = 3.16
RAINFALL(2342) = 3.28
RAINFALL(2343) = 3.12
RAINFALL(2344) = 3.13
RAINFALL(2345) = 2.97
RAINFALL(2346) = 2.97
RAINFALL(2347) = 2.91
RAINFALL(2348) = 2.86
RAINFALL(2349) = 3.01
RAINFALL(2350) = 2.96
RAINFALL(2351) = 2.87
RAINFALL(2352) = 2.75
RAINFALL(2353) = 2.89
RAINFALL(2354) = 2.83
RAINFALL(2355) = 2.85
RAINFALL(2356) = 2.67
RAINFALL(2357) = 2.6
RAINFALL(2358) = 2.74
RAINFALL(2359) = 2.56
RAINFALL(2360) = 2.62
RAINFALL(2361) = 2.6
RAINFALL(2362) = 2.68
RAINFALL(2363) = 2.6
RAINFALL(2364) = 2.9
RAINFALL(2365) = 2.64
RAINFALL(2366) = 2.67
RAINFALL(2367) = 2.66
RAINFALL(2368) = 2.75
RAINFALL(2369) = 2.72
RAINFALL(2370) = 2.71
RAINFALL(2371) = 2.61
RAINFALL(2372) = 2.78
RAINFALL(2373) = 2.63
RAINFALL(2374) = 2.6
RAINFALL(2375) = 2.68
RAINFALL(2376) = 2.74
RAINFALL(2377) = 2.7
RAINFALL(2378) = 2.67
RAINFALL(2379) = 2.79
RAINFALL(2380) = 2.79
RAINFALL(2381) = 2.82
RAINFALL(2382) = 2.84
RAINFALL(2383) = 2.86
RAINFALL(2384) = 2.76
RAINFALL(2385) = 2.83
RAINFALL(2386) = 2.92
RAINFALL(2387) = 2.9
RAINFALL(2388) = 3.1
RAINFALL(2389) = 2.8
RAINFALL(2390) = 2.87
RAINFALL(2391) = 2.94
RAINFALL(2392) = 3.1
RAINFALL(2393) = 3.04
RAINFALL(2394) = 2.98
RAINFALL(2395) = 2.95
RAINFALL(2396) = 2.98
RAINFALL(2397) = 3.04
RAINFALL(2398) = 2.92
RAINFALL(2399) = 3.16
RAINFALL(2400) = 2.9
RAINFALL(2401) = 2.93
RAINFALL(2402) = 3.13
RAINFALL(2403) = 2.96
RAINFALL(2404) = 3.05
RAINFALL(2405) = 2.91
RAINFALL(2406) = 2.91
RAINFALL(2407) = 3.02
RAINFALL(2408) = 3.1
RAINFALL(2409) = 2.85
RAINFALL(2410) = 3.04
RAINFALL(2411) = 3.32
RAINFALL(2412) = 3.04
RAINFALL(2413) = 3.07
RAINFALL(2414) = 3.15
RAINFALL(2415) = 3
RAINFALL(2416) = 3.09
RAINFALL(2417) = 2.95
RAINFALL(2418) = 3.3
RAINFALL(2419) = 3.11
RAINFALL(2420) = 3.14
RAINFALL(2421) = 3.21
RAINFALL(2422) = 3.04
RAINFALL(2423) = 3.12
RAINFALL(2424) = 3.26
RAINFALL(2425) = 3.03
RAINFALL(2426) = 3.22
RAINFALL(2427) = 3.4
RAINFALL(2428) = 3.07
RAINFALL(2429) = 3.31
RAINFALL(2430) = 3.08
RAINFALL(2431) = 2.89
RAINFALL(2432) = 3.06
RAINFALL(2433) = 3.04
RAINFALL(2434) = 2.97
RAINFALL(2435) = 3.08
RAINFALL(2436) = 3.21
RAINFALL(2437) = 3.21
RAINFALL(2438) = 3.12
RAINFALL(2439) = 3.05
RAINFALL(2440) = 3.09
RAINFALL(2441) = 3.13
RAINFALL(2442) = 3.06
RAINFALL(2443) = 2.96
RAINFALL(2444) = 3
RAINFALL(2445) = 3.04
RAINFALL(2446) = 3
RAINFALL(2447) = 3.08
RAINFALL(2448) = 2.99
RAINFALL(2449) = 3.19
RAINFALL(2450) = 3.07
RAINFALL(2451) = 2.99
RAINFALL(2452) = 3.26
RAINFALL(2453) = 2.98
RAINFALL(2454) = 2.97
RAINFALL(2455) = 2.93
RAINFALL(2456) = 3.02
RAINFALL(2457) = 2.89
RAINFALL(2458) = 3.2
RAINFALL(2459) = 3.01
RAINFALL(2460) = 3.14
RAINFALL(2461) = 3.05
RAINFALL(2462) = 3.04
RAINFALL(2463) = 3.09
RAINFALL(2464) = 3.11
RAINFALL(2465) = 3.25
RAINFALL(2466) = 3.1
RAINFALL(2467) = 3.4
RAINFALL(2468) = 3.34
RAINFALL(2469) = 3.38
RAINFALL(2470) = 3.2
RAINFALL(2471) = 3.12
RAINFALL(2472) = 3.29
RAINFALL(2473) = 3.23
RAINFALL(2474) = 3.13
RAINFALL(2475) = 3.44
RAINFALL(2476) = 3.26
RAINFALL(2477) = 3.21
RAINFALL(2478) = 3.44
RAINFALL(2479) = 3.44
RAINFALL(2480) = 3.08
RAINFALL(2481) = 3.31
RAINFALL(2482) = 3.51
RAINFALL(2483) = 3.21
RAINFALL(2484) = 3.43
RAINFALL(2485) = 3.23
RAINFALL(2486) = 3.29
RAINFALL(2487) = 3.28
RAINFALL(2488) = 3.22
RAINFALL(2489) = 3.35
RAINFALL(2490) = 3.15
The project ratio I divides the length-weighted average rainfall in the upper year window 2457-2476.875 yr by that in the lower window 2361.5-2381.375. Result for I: 1.2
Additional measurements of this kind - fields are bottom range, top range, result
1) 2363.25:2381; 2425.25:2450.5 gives 1.14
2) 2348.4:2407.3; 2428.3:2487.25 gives 1.11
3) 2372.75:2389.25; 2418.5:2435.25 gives 1.12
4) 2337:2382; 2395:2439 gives 1.09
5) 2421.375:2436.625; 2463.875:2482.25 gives 1.05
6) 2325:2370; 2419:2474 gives 1.07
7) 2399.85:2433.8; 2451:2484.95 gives 1.04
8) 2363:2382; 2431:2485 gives 1.16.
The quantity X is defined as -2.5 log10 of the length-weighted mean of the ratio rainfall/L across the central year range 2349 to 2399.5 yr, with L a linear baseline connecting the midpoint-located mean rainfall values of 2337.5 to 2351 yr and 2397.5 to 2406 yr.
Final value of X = 0.08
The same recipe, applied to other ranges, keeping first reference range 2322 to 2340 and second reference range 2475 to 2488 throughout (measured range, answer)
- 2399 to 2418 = 0.053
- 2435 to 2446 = 0.054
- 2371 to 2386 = 0.142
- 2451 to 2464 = 0.076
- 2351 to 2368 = 0.147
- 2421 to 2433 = 0.028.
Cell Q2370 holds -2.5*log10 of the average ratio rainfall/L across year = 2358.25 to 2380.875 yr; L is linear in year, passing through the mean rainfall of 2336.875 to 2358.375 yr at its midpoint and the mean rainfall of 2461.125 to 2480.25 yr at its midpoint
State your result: 0.123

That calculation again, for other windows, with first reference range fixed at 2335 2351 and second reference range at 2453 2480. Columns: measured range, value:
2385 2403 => 0.05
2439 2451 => 0.04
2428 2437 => 0.02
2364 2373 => 0.14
